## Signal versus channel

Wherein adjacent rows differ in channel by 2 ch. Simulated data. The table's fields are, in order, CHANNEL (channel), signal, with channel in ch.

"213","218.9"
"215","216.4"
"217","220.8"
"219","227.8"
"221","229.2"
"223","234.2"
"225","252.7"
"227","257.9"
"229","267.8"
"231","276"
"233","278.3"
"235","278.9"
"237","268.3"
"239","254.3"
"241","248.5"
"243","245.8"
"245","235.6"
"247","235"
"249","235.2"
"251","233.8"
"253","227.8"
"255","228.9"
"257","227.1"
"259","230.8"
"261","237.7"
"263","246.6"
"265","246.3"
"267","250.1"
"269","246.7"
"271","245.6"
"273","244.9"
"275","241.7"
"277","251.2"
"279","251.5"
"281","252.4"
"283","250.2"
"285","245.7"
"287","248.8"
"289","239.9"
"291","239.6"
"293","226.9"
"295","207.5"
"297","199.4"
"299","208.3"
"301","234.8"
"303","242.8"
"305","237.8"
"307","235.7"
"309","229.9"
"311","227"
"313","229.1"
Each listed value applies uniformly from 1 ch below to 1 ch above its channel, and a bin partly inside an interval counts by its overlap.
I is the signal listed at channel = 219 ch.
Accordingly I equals 227.8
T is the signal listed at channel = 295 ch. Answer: 207.5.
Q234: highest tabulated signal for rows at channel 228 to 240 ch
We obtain 278.9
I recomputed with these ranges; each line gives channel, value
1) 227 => 257.9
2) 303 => 242.8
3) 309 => 229.9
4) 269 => 246.7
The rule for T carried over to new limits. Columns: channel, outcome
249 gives 235.2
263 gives 246.6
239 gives 254.3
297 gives 199.4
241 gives 248.5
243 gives 245.8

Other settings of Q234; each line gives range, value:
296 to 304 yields 242.8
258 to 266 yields 246.6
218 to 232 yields 276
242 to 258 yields 245.8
